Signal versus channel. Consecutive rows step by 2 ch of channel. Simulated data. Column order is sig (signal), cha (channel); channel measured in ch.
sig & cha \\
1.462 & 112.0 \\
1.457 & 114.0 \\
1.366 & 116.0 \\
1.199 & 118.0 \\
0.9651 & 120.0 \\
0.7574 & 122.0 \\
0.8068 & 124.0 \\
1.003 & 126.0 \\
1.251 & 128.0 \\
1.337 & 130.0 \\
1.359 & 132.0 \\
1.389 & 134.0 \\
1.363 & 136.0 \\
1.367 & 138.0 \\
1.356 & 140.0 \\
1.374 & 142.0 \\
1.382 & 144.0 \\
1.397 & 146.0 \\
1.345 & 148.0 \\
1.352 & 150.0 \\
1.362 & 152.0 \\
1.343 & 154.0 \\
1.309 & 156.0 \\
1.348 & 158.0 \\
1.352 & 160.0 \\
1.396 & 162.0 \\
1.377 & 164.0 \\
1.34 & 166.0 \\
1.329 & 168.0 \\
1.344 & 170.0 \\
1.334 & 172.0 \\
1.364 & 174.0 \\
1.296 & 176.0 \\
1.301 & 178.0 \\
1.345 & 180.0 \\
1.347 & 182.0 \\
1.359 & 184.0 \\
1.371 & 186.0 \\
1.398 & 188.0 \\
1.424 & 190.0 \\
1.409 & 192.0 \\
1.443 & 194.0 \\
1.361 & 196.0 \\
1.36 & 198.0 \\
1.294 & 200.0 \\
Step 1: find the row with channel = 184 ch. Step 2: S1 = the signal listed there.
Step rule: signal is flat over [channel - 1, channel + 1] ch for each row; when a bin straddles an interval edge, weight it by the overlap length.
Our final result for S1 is 1.359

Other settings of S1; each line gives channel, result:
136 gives 1.363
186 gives 1.371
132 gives 1.359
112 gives 1.462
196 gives 1.361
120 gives 0.9651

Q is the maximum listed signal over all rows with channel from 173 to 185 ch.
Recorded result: 1.364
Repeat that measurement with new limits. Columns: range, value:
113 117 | 1.457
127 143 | 1.389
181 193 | 1.424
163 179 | 1.377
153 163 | 1.396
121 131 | 1.337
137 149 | 1.397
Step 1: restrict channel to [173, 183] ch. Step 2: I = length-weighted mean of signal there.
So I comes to 1.33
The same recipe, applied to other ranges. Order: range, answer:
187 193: 1.41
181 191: 1.38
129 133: 1.35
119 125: 0.843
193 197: 1.4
